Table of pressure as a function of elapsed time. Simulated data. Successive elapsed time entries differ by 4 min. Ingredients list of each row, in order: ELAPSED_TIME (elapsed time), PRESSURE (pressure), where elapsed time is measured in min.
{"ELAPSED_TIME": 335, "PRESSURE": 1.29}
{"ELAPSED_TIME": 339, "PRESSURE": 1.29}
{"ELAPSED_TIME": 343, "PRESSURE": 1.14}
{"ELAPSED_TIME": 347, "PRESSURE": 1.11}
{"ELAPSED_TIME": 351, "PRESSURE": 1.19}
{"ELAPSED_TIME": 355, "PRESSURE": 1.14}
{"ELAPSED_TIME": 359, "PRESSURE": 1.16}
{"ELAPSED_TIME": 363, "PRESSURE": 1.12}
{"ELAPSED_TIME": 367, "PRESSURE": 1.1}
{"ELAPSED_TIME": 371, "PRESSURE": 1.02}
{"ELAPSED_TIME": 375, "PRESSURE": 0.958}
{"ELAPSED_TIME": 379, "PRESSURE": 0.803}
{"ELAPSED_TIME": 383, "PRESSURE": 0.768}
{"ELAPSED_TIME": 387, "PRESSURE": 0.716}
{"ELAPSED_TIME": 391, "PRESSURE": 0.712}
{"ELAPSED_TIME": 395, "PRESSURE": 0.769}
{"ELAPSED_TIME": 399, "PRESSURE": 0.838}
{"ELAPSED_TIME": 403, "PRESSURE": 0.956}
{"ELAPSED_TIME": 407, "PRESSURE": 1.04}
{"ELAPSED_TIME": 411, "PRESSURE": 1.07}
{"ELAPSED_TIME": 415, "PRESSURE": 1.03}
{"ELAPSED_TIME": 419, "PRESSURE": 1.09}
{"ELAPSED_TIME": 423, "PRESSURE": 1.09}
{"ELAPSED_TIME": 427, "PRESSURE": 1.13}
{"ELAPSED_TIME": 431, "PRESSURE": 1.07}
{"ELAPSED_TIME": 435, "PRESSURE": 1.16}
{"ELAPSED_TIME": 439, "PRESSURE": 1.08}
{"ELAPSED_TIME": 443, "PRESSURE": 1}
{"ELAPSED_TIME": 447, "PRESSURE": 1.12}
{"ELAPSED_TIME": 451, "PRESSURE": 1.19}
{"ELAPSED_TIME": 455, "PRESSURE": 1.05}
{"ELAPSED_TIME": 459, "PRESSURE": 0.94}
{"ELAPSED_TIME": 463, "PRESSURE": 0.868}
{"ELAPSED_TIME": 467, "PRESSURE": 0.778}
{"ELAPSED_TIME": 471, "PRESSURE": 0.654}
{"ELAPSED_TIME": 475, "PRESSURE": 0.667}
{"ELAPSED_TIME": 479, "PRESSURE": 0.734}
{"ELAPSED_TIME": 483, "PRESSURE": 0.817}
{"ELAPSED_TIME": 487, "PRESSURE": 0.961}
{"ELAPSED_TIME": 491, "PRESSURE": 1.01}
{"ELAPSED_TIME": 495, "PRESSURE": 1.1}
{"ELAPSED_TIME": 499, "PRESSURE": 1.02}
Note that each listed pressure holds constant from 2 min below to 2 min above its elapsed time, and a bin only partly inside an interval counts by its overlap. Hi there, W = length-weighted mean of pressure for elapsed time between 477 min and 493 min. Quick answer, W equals 0.881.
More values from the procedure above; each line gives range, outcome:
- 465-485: 0.73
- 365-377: 1.03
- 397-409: 0.945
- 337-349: 1.18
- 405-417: 1.05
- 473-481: 0.701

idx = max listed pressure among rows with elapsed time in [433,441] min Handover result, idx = 1.16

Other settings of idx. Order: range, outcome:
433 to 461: 1.19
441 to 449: 1.12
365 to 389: 1.1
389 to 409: 1.04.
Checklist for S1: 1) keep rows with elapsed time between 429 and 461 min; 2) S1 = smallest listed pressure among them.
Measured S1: 0.94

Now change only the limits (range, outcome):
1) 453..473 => 0.654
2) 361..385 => 0.768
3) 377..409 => 0.712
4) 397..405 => 0.838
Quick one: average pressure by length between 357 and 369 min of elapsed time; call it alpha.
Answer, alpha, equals 1.13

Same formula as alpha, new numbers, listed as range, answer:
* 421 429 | 1.11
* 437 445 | 1.04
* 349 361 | 1.16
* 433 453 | 1.11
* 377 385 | 0.786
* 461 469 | 0.823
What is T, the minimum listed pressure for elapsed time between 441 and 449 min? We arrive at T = 1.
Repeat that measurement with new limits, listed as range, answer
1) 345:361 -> 1.11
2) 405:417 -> 1.03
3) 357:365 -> 1.12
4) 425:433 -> 1.07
